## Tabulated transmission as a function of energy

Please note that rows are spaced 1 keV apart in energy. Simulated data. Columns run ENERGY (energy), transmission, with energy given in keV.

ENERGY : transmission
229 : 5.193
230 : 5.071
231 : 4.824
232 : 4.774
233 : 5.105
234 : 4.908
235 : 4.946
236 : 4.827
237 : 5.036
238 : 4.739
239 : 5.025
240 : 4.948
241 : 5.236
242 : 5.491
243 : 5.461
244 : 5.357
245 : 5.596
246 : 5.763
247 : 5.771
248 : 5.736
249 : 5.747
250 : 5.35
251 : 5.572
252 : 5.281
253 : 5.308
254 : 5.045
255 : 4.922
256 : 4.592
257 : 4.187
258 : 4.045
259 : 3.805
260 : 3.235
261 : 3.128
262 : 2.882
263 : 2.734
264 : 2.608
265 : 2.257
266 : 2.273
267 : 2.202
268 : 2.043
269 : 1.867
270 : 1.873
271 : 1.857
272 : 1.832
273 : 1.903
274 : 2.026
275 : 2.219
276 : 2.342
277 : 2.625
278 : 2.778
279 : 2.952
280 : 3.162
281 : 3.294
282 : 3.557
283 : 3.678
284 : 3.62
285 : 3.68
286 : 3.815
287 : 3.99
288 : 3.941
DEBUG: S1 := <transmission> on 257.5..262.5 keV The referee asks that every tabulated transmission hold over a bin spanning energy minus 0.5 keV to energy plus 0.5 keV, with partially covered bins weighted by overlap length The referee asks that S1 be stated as 3.42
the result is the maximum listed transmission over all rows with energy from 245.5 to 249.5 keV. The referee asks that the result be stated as 5.771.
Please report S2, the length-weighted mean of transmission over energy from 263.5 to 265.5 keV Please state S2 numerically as 2.43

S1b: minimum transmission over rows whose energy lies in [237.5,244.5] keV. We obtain 4.739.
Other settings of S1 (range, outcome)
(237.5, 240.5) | 4.9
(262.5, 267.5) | 2.41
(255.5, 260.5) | 3.97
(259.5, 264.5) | 2.92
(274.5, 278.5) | 2.49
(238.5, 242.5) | 5.18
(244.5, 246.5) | 5.68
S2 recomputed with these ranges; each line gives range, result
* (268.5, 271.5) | 1.87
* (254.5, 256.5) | 4.76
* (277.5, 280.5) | 2.96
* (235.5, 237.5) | 4.93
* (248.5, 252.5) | 5.49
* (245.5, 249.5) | 5.75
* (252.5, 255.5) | 5.09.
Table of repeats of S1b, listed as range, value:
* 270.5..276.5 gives 1.832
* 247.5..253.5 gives 5.281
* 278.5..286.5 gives 2.952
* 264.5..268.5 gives 2.043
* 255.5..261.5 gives 3.128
